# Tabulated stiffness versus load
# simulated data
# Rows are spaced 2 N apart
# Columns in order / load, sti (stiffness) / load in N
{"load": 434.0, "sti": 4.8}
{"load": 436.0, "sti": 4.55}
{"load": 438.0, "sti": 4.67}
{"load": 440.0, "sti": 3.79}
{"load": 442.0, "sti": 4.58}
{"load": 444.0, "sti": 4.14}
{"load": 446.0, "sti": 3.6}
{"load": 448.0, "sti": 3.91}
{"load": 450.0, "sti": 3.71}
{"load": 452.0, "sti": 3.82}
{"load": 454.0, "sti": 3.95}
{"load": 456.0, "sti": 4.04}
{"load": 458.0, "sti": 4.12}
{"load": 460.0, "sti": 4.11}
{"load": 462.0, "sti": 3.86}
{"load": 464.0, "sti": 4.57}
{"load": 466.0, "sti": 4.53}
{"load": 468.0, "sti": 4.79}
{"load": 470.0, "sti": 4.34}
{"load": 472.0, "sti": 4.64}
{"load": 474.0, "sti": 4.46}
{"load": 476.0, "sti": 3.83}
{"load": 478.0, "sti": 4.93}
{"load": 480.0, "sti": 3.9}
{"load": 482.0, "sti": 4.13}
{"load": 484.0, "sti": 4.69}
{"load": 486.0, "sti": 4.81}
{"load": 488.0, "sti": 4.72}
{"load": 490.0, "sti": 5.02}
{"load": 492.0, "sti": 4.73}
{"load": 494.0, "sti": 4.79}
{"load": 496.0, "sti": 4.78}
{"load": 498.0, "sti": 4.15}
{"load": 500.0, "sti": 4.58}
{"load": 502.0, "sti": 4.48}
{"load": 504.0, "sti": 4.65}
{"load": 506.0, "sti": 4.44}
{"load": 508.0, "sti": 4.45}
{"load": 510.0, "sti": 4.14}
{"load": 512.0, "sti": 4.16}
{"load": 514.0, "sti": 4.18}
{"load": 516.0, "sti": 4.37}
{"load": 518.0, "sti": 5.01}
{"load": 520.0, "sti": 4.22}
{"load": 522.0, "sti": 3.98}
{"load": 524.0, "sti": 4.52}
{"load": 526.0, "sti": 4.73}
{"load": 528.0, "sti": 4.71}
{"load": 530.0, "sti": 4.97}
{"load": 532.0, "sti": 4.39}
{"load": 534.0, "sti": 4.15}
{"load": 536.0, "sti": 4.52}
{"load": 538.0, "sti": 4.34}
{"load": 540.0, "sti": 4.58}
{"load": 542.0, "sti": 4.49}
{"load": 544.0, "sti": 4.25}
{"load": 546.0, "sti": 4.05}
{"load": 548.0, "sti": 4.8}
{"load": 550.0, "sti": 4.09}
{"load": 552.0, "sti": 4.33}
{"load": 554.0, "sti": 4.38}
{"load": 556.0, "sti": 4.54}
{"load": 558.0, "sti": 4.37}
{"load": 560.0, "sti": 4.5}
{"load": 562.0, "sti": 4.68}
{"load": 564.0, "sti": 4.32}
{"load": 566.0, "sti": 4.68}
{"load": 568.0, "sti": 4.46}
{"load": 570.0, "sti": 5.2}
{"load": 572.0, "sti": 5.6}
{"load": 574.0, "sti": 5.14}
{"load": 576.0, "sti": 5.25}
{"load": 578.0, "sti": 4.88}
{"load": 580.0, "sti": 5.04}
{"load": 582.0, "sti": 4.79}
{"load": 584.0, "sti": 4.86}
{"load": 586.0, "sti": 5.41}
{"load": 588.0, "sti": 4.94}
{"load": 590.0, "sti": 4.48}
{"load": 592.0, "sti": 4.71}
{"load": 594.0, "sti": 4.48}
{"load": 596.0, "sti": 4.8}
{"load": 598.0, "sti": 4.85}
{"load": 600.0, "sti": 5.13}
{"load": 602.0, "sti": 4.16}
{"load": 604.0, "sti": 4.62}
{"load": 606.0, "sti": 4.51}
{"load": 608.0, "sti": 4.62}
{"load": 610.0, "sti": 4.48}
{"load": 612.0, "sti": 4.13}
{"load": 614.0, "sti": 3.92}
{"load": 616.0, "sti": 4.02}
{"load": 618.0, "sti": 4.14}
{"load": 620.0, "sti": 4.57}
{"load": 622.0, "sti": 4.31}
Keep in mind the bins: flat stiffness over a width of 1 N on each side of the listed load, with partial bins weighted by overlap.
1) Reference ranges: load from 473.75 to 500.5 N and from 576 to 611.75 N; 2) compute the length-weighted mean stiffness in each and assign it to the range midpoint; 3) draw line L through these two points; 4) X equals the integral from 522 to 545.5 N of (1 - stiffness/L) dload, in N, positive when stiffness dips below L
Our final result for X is 0.8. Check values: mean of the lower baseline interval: 4.54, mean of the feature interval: 4.48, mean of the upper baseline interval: 4.75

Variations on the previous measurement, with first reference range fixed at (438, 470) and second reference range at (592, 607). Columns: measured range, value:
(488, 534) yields -2.0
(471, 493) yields -1.6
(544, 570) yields 0.3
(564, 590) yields -2.3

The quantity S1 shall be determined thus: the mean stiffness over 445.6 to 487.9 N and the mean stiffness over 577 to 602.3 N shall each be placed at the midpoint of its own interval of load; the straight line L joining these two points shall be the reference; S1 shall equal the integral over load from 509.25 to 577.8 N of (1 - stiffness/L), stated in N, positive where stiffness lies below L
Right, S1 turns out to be 1.09 N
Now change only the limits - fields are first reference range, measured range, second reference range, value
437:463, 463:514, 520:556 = -3.7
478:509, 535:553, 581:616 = 0.8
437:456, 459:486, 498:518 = -1.3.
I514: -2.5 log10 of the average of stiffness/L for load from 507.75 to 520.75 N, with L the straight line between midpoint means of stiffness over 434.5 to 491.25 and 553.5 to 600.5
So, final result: 0.042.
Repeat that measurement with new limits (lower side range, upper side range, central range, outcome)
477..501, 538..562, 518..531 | -0.02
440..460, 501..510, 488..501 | -0.07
